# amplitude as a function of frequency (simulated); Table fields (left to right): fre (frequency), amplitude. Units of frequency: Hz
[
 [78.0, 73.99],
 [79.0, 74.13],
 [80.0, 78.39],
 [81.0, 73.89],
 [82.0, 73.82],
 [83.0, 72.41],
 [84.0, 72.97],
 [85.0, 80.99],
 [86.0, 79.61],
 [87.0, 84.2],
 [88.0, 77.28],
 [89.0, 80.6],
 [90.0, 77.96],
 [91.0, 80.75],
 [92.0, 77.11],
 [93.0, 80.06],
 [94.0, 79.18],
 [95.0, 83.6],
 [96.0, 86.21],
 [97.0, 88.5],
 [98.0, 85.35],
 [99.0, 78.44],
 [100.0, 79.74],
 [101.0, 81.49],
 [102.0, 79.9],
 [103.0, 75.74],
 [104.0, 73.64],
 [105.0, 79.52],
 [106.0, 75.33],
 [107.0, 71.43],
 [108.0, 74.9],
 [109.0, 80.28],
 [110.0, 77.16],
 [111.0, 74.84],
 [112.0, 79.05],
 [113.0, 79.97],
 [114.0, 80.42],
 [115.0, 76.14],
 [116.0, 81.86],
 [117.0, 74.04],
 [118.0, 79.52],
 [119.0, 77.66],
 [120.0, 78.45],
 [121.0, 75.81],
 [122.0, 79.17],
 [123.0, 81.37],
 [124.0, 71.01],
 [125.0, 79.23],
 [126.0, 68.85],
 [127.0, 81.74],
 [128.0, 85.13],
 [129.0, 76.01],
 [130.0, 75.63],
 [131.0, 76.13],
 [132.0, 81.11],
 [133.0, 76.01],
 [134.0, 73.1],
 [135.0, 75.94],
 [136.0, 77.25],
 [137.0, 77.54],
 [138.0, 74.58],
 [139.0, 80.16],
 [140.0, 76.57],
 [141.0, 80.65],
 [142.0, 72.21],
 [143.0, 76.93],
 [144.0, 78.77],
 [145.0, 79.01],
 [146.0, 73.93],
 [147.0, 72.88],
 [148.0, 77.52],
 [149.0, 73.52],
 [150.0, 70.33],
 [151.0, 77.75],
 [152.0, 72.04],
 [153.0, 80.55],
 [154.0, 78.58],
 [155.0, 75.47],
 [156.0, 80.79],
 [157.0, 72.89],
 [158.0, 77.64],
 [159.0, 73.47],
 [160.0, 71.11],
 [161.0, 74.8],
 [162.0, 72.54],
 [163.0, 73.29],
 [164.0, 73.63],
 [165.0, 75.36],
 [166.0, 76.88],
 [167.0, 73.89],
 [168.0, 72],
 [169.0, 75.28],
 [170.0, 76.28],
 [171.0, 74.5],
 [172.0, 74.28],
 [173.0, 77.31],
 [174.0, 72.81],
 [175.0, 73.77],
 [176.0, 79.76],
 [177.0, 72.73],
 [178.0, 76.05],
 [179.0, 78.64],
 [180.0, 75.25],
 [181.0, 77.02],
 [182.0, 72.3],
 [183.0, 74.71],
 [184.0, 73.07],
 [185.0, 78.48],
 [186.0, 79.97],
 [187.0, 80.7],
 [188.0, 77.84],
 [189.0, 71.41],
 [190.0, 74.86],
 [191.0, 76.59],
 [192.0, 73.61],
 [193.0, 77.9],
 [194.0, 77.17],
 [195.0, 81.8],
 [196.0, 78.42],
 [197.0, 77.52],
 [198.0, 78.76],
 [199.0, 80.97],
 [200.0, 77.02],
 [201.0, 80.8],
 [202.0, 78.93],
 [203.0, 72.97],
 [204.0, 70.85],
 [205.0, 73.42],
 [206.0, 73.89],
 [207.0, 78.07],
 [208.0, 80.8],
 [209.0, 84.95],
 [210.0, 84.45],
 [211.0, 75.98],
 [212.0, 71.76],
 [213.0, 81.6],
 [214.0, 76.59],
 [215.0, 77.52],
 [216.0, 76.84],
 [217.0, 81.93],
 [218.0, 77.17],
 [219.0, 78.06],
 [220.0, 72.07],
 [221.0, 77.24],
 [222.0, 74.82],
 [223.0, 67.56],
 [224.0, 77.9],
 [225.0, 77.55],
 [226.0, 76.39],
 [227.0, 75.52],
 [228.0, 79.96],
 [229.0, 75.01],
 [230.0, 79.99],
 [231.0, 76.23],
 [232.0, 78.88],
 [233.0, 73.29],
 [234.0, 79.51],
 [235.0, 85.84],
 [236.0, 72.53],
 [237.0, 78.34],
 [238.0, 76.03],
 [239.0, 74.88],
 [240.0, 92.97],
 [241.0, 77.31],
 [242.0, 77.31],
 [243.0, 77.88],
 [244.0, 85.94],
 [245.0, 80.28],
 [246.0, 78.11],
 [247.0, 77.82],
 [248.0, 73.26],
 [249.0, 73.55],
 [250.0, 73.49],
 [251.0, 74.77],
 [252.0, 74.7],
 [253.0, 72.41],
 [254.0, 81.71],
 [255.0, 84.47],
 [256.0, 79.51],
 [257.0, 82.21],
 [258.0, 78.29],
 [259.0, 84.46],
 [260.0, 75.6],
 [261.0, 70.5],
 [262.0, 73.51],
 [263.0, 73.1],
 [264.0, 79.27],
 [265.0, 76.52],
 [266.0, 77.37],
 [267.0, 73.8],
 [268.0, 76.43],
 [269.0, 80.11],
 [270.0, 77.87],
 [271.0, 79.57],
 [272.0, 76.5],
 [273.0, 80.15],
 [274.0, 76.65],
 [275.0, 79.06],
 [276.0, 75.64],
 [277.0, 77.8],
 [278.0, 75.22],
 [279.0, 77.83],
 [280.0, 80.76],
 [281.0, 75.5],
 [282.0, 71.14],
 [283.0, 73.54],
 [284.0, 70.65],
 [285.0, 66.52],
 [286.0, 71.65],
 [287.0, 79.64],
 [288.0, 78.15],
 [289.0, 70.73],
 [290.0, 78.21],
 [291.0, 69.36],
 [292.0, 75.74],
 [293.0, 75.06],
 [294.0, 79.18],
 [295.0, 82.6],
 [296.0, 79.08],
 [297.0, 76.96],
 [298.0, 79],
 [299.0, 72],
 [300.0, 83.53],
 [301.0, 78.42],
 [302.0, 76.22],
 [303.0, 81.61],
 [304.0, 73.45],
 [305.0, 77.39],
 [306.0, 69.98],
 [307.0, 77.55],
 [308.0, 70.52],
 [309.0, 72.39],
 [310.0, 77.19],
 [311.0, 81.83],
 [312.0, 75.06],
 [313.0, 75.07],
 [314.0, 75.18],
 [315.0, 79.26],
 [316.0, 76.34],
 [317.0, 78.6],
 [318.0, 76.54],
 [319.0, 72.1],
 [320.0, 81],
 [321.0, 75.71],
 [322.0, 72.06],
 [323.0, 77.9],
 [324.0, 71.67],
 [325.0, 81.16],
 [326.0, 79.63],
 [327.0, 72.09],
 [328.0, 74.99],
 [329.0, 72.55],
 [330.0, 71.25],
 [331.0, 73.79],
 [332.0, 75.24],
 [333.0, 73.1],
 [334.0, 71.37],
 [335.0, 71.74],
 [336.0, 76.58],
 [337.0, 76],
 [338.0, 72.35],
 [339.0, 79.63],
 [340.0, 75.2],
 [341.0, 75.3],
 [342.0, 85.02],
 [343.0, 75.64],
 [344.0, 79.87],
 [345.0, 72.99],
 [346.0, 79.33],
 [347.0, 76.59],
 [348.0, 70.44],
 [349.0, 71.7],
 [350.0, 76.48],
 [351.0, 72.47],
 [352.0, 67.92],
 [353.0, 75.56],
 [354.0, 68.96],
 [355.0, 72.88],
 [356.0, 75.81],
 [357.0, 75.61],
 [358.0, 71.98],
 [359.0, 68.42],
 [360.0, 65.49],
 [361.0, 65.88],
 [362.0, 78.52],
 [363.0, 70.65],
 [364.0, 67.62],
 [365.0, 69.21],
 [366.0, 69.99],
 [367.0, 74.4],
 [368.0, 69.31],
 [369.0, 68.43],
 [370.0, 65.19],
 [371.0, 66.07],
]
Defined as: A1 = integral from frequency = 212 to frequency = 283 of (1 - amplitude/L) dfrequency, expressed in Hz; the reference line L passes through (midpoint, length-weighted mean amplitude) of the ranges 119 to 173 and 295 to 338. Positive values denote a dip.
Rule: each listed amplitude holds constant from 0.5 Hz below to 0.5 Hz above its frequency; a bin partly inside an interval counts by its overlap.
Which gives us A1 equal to -1.3 Hz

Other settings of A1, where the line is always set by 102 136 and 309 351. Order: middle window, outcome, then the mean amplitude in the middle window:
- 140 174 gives 0.7 Hz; 75.3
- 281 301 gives 0.1 Hz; 75.5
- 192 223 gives -0.4 Hz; 77.4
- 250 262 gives -0.2 Hz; 77.7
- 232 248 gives -0.6 Hz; 79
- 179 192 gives 0.1 Hz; 76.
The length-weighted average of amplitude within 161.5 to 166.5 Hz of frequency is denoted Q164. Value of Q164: 74.3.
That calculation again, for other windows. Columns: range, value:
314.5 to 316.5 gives 77.8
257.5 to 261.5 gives 77.2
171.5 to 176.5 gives 75.6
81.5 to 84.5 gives 73.1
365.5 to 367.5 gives 72.2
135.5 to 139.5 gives 77.4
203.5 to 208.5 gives 75.4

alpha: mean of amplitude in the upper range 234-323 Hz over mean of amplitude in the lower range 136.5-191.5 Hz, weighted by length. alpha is 1.0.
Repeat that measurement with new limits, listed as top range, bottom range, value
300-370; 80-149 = 0.95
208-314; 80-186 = 1.00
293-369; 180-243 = 0.97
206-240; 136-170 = 1.03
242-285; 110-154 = 1.00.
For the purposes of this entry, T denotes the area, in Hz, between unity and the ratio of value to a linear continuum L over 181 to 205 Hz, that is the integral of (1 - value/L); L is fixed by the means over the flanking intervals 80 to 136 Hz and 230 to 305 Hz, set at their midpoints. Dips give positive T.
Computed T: 0.27 Hz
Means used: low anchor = 78.2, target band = 76.7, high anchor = 77.1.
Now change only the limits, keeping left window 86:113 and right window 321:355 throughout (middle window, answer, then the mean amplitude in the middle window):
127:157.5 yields 0.70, 76.7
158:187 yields 1.04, 75.1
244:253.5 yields 0.07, 75.9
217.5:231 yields 0.14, 76.1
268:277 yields -0.25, 78.1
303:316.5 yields -0.08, 75.7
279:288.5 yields 0.18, 74.4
